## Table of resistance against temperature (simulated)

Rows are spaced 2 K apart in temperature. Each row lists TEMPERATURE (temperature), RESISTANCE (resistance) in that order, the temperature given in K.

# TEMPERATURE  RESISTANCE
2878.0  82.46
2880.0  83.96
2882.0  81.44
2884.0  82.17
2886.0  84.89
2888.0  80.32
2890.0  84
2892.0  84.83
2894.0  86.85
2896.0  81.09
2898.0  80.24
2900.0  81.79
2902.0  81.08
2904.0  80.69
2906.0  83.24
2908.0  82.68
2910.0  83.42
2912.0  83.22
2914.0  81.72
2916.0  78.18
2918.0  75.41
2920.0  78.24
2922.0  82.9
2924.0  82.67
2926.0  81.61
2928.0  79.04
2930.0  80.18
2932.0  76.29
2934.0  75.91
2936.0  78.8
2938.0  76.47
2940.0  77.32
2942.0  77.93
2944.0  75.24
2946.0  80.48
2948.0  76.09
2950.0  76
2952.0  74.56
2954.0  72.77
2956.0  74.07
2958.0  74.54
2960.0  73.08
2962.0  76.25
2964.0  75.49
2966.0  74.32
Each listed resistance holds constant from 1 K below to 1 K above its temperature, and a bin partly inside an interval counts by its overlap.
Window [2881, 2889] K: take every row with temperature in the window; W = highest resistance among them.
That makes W 84.89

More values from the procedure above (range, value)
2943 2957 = 80.48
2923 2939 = 82.67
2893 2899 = 86.85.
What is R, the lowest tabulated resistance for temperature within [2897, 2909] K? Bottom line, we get 80.24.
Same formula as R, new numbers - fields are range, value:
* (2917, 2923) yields 75.41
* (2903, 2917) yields 78.18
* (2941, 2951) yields 75.24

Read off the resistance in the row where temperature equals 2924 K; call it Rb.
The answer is 82.67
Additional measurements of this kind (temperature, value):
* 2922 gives 82.9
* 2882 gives 81.44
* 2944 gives 75.24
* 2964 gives 75.49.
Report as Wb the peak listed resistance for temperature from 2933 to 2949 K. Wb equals 80.48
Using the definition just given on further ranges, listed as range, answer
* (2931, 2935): 76.29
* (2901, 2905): 81.08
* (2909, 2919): 83.42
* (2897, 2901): 81.79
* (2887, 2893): 84.83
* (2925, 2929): 81.61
